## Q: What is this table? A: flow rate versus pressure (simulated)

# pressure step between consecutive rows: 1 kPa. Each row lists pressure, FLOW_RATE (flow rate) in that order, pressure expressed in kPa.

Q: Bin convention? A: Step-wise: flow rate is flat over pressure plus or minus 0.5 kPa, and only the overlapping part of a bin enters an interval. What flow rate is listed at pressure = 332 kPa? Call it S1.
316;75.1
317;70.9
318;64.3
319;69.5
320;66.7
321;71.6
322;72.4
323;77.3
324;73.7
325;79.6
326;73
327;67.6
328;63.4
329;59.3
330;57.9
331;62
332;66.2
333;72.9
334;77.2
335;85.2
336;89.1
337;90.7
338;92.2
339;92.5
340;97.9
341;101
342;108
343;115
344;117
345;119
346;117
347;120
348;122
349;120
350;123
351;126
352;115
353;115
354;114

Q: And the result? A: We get 66.2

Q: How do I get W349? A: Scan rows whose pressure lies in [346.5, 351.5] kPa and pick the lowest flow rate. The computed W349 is 120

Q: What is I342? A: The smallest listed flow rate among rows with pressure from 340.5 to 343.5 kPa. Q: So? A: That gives 101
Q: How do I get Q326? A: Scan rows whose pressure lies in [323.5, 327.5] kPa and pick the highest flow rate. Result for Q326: 79.6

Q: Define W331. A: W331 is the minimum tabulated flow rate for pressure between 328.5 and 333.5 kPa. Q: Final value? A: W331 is 57.9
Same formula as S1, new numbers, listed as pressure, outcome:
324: 73.7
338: 92.2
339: 92.5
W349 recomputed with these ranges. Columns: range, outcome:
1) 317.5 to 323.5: 64.3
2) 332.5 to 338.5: 72.9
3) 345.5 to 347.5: 117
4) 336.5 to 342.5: 90.7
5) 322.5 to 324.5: 73.7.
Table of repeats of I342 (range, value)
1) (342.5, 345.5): 115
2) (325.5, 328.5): 63.4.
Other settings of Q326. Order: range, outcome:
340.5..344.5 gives 117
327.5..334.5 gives 77.2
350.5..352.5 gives 126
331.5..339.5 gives 92.5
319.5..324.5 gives 77.3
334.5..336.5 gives 89.1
